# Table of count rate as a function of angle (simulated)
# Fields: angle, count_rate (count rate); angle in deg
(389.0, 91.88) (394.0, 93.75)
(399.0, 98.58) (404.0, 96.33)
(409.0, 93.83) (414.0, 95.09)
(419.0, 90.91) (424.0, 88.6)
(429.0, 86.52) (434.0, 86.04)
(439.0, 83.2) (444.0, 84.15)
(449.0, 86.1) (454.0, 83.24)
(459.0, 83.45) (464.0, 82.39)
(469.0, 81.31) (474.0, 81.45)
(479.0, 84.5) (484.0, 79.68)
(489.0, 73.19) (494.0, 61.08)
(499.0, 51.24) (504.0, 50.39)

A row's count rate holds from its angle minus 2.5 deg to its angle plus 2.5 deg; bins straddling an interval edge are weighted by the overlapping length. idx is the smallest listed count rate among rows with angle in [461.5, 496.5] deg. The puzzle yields 61.08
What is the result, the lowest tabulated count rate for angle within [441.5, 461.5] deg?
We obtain 83.24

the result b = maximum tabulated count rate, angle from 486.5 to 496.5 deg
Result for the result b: 73.19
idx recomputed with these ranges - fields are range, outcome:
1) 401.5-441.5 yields 83.2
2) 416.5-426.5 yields 88.6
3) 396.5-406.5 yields 96.33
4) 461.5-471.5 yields 81.31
